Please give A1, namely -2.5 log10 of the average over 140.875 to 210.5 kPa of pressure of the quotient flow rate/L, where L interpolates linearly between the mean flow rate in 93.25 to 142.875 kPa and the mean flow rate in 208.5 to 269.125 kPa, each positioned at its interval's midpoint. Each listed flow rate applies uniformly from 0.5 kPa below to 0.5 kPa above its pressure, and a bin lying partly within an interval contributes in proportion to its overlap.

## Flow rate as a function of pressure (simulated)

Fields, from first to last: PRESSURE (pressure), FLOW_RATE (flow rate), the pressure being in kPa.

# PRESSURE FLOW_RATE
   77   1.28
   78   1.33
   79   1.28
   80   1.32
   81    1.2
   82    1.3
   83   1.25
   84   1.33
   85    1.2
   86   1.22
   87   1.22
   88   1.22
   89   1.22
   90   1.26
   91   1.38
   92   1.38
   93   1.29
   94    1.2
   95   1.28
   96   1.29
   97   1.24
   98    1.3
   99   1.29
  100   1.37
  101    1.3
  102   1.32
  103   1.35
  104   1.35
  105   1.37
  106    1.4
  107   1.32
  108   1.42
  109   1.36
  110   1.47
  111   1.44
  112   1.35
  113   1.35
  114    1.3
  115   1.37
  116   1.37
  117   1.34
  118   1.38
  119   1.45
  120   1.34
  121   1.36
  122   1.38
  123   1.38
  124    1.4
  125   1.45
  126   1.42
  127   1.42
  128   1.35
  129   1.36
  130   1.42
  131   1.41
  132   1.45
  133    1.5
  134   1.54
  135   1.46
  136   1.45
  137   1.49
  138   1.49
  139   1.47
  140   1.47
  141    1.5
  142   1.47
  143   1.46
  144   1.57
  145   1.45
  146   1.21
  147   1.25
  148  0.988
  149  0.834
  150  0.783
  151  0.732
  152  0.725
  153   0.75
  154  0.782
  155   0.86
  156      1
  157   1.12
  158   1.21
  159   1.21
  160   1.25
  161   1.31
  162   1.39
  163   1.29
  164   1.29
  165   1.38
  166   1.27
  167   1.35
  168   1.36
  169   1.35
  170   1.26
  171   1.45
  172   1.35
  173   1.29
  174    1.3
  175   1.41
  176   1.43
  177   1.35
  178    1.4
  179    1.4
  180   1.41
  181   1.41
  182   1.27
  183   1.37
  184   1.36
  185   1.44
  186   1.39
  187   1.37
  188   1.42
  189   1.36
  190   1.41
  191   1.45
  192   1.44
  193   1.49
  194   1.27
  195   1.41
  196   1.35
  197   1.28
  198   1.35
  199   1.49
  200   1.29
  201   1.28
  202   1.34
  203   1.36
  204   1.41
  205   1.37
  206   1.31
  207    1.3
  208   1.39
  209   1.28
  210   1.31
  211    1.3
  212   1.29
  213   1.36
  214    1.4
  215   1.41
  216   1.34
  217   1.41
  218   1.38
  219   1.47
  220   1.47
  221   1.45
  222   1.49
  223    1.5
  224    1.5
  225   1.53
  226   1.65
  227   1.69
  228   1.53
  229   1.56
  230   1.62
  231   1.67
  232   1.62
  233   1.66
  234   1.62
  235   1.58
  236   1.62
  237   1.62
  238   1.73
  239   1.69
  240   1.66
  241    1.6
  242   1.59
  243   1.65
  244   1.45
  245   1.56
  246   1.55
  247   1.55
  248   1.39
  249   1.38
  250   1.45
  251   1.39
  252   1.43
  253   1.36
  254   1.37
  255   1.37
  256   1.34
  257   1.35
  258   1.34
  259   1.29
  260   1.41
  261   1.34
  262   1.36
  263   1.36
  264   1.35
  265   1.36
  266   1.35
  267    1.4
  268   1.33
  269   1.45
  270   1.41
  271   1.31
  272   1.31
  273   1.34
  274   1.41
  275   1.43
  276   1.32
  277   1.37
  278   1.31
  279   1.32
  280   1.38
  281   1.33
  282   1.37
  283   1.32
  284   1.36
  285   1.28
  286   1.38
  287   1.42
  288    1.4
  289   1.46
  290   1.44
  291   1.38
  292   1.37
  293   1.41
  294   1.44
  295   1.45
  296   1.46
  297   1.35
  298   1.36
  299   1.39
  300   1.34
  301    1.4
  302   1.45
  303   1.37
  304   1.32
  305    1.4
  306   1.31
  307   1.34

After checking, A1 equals 0.11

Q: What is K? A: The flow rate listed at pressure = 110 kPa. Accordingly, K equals 1.47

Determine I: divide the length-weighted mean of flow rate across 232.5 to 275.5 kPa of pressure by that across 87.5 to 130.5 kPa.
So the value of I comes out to 1.08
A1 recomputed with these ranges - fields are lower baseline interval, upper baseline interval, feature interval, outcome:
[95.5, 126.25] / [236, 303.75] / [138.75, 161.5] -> 0.20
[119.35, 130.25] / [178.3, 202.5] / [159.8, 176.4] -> 0.03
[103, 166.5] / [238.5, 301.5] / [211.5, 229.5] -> -0.08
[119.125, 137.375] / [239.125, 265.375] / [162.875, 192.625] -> 0.05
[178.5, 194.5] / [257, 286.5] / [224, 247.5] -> -0.17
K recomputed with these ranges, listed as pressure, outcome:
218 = 1.38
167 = 1.35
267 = 1.4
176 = 1.43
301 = 1.4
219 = 1.47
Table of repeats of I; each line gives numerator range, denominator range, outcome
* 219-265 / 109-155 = 1.14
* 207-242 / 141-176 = 1.25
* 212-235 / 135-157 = 1.28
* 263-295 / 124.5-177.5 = 1.07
